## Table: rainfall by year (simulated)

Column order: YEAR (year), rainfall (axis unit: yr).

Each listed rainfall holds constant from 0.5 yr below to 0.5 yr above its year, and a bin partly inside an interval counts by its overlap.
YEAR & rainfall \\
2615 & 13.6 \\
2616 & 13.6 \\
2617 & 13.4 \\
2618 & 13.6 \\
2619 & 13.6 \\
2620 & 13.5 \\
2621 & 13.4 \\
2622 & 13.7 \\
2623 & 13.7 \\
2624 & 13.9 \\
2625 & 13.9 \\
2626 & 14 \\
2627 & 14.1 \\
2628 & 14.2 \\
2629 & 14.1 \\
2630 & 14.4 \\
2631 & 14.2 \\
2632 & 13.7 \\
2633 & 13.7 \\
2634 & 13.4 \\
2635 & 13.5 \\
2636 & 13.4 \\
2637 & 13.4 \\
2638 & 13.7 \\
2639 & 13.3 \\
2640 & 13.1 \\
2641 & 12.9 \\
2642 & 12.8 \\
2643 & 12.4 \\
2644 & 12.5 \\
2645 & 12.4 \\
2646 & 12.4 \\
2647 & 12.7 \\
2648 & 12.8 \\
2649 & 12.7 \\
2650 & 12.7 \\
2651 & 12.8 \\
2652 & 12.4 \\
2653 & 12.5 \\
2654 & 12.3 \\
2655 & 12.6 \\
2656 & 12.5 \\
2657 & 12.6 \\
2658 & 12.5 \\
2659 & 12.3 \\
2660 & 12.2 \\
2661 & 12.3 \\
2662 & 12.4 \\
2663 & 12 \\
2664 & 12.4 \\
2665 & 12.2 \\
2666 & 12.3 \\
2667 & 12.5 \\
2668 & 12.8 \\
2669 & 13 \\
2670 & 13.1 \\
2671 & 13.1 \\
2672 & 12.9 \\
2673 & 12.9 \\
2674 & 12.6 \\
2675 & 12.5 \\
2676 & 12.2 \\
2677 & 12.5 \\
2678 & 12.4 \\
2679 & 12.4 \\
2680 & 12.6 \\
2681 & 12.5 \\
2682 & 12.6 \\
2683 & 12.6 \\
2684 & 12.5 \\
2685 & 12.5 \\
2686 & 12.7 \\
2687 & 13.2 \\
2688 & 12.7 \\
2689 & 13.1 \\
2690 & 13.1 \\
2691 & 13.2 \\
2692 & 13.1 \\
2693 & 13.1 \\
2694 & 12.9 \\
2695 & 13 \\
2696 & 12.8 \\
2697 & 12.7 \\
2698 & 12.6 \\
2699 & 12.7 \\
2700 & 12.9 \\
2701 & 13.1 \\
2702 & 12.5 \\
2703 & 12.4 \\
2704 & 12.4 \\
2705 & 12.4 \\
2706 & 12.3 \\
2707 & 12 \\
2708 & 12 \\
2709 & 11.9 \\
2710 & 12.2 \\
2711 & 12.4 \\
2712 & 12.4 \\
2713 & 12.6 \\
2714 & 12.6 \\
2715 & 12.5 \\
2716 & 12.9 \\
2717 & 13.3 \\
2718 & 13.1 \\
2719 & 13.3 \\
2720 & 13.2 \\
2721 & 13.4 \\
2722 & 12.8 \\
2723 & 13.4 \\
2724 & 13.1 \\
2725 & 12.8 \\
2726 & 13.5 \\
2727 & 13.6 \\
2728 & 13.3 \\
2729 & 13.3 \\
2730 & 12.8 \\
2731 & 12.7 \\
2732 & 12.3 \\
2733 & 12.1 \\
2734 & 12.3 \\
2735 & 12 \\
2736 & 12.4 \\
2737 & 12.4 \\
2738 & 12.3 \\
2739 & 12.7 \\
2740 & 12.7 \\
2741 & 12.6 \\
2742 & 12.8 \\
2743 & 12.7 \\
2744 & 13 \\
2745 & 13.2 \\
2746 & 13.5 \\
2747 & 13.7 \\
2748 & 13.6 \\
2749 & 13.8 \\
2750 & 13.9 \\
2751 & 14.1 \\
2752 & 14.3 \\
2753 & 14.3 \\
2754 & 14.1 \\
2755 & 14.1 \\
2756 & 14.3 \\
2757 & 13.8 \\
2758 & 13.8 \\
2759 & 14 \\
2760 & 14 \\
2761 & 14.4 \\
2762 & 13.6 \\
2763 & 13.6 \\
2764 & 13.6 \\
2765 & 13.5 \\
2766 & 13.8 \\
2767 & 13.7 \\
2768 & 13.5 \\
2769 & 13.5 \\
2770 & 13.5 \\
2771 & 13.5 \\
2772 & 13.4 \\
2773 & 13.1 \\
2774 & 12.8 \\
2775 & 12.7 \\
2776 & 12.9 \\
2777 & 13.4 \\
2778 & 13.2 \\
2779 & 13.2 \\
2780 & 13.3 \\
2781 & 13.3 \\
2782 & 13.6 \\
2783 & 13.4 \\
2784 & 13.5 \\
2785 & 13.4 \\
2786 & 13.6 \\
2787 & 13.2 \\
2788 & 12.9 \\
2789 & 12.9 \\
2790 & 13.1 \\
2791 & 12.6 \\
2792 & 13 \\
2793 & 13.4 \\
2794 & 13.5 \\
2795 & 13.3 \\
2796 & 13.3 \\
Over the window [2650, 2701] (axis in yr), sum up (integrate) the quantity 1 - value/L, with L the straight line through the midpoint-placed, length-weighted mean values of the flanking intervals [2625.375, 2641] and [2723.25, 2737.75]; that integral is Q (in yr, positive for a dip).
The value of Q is 2.49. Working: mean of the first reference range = 13.7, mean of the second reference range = 12.8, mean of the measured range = 12.7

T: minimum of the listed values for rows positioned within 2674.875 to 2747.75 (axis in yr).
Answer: 11.9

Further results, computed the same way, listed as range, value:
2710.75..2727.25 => 12.4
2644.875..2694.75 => 12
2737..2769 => 12.3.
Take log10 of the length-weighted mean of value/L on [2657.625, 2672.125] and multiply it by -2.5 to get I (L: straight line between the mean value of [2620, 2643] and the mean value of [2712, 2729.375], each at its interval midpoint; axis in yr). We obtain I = 0.08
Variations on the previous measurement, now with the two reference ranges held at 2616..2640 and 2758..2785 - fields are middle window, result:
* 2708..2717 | 0.09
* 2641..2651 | 0.09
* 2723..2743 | 0.07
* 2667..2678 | 0.07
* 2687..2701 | 0.05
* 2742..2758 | -0.02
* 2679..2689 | 0.08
